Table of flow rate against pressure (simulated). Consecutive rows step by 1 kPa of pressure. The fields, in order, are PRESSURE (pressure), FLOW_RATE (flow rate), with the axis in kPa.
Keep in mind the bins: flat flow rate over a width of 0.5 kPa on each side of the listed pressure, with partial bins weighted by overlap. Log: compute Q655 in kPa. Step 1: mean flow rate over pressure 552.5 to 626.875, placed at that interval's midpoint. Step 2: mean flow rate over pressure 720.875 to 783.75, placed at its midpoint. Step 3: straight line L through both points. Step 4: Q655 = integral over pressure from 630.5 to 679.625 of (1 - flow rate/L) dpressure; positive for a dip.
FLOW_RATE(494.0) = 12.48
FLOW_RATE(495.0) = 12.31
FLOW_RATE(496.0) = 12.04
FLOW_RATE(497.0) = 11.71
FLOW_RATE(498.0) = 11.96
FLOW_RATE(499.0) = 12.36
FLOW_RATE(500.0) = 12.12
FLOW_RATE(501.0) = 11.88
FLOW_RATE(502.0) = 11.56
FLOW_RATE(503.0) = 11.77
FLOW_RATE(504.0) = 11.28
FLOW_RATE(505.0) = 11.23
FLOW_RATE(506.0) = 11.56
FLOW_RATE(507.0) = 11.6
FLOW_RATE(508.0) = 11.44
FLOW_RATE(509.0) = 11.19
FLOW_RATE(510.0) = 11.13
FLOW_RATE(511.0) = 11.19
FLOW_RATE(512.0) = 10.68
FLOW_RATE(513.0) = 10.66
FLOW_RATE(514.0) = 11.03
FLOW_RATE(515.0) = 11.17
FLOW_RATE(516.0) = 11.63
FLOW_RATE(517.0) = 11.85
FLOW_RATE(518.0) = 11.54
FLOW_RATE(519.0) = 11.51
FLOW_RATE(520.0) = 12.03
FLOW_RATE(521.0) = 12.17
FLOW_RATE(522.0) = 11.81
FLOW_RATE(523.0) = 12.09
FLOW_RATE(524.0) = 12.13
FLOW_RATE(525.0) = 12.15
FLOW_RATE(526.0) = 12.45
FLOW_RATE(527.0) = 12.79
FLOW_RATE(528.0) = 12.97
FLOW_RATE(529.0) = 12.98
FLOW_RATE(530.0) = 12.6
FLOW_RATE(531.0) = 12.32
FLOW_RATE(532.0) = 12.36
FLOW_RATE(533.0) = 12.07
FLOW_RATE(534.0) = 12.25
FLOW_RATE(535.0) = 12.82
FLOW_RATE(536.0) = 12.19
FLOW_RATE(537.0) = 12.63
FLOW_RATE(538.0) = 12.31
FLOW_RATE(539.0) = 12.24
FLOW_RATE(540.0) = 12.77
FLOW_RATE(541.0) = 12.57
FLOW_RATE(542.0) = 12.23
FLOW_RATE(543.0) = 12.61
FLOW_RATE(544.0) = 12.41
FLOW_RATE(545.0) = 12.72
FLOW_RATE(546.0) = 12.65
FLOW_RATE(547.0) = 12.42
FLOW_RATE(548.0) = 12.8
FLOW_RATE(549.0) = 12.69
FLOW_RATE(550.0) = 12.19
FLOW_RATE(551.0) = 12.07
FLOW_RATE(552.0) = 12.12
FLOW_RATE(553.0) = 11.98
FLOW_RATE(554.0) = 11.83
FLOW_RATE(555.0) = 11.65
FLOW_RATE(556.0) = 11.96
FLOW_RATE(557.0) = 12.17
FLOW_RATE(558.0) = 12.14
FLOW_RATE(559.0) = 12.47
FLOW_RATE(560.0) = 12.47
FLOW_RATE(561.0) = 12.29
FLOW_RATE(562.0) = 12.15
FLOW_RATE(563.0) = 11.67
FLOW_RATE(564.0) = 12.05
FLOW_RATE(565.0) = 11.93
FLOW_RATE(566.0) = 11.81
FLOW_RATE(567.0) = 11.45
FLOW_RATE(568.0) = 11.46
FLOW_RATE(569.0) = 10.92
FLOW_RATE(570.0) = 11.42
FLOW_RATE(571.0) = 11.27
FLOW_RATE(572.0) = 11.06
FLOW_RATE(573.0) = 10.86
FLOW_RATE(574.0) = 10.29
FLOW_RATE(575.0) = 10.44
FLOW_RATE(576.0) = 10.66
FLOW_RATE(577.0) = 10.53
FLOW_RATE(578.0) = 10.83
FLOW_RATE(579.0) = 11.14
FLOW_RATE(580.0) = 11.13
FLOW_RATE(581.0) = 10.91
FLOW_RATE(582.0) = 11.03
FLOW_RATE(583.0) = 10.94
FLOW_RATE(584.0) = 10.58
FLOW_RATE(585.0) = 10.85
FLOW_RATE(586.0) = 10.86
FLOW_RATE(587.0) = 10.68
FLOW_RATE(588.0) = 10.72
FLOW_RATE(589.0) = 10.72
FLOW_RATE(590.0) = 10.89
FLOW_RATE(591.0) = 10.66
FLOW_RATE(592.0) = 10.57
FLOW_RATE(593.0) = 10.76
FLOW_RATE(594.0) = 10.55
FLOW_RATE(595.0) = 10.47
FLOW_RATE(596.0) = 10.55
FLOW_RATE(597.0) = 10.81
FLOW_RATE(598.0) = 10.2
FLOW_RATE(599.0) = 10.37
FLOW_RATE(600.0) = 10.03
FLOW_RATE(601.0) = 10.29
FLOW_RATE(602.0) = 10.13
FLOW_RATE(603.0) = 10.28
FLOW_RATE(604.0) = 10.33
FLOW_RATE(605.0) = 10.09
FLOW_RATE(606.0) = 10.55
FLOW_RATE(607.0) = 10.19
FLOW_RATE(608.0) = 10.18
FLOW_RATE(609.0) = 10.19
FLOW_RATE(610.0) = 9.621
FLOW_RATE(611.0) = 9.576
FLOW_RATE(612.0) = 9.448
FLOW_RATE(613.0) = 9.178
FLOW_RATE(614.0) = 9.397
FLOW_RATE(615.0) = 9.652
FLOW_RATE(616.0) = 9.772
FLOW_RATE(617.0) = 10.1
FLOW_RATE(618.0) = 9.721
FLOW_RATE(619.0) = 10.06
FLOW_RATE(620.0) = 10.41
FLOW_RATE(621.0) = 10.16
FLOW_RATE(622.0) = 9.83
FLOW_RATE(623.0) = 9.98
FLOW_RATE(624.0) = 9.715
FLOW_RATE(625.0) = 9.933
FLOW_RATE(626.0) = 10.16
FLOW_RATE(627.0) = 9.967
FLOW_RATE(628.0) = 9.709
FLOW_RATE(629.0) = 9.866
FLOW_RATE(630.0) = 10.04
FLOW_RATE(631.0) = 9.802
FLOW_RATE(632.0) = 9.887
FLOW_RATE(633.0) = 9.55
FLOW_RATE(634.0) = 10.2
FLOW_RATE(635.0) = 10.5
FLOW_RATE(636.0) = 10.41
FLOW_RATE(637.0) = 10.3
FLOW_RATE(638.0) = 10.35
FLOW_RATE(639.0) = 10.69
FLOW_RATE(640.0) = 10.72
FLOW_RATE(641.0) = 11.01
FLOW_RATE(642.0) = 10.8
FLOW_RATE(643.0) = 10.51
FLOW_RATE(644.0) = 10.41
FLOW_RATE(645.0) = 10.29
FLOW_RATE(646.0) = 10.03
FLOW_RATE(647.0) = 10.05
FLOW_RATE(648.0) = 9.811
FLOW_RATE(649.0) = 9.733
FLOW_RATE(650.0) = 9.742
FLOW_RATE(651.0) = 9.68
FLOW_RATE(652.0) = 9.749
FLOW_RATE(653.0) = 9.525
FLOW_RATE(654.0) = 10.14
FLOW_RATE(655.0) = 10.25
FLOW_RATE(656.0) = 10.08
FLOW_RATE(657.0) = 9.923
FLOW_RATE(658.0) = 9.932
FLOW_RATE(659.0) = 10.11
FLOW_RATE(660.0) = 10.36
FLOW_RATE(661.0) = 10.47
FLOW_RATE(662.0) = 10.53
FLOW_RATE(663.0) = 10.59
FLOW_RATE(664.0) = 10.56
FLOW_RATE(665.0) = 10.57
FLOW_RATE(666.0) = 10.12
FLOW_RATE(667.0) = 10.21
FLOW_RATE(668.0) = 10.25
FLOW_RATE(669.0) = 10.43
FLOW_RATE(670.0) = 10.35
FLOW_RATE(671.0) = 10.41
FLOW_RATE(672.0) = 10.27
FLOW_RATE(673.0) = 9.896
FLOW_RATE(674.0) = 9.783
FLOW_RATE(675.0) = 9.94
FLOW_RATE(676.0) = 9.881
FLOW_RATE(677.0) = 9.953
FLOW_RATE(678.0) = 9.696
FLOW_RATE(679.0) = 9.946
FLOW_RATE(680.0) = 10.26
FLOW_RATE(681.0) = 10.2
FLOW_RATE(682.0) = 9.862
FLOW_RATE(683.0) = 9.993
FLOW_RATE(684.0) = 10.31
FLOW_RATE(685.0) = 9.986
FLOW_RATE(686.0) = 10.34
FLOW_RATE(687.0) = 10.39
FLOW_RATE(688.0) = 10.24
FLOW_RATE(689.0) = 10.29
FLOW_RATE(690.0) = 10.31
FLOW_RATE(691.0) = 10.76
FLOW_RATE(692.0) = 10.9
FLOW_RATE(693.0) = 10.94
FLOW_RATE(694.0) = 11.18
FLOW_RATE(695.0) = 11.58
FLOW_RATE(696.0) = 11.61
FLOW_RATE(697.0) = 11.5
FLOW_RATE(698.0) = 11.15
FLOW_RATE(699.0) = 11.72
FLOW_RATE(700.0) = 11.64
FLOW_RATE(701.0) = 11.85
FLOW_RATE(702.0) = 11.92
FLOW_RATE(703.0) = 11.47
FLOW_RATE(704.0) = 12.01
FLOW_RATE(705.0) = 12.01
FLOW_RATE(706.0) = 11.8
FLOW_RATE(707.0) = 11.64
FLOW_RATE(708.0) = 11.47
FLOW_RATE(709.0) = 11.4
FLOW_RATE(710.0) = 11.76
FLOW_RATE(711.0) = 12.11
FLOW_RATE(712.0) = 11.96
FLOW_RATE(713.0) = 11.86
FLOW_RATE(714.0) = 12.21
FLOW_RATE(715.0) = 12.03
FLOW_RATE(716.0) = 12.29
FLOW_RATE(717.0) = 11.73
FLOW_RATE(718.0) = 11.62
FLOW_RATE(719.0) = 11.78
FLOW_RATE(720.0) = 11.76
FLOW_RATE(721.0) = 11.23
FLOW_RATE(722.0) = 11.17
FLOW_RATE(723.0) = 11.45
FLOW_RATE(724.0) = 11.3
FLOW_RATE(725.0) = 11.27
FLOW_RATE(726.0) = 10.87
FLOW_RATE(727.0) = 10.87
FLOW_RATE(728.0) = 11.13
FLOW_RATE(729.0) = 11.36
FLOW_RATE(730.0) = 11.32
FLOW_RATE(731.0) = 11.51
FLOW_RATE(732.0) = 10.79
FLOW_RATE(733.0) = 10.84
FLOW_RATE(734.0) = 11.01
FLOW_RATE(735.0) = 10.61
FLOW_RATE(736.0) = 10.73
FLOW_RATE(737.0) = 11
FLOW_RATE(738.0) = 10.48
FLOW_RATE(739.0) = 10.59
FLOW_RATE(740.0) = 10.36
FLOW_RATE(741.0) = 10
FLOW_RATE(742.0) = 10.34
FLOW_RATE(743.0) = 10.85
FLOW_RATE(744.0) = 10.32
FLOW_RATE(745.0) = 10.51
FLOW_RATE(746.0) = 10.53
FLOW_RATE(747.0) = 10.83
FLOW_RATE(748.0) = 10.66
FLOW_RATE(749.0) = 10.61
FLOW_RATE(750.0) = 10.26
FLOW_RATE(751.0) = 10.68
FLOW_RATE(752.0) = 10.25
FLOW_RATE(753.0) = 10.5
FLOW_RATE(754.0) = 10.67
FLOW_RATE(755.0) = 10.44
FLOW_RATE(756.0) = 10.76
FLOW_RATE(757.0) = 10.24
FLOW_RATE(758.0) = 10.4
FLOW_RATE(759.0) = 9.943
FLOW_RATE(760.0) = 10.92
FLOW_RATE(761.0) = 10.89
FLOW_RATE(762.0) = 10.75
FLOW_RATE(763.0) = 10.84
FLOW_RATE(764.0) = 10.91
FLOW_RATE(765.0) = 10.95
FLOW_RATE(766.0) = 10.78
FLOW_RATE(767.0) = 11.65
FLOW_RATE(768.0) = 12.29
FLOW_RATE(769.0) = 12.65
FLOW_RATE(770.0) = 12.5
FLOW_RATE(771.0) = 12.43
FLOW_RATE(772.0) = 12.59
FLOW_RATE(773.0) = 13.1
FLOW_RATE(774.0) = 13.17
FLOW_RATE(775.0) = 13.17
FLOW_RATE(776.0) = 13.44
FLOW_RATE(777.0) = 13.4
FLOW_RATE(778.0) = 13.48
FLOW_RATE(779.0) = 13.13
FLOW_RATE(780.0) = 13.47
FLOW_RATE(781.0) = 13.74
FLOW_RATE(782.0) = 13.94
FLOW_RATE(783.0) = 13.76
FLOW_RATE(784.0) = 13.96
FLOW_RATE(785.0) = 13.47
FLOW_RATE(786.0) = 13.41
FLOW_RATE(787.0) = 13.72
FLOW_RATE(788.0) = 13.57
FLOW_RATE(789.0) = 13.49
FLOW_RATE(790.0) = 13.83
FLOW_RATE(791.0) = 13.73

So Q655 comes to 3.7 kPa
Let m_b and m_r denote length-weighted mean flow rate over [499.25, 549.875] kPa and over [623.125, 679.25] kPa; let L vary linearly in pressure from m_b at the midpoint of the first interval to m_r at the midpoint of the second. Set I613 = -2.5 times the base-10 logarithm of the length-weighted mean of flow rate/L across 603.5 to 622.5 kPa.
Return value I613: 0.083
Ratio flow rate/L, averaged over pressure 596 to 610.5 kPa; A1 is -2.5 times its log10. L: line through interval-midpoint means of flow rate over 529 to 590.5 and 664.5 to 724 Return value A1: 0.13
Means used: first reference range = 11.8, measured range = 10.2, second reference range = 11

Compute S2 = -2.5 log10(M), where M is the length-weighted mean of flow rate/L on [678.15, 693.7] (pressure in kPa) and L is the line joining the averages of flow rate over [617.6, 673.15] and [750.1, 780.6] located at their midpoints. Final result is 0.037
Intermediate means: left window 10.2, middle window 10.3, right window 11.7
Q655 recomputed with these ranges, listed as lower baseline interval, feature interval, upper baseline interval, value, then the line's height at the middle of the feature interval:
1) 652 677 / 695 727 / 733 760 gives -3.9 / 10.4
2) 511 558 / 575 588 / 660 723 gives 1.1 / 11.8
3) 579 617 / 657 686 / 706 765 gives 1.5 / 10.7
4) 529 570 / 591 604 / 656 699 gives 1.2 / 11.5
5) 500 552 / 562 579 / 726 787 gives 1.0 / 11.9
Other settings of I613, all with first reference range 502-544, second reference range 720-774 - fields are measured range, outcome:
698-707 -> -0.05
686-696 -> 0.05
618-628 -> 0.16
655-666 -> 0.11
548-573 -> -0.01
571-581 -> 0.09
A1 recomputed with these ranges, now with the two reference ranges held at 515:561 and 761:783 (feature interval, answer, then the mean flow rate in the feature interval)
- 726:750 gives 0.161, 10.7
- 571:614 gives 0.176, 10.5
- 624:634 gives 0.242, 9.89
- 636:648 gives 0.184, 10.4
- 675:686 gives 0.232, 10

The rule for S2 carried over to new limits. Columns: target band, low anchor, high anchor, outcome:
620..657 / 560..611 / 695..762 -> 0.09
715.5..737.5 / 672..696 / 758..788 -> 0.01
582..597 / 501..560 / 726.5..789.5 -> 0.12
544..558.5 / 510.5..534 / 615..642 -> -0.07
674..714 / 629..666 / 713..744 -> -0.02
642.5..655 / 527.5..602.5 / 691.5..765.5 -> 0.14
